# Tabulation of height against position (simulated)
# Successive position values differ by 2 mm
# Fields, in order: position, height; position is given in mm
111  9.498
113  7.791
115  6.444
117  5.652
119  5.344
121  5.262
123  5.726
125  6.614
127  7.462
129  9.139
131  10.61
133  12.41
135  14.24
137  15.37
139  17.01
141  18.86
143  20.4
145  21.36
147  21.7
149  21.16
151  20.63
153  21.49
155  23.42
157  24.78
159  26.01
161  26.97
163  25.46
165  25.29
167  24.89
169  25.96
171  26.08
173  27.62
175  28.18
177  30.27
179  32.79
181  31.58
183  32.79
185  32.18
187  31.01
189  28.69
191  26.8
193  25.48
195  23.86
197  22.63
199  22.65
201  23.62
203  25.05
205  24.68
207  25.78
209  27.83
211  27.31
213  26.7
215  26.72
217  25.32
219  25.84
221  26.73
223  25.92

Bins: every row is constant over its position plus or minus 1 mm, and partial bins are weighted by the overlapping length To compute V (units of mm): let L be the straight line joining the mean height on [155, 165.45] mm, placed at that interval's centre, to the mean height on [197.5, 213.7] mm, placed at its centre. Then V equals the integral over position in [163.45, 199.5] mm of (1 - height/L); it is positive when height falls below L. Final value -3.3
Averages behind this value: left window 25.5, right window 25.3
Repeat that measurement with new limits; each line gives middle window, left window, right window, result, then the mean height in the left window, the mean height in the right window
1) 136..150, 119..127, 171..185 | -4.31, 6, 30.3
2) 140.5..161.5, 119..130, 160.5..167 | -3.36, 6.7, 25.7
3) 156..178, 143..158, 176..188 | 0.44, 22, 31.8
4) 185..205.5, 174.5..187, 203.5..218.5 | 2.26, 31.4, 26.3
